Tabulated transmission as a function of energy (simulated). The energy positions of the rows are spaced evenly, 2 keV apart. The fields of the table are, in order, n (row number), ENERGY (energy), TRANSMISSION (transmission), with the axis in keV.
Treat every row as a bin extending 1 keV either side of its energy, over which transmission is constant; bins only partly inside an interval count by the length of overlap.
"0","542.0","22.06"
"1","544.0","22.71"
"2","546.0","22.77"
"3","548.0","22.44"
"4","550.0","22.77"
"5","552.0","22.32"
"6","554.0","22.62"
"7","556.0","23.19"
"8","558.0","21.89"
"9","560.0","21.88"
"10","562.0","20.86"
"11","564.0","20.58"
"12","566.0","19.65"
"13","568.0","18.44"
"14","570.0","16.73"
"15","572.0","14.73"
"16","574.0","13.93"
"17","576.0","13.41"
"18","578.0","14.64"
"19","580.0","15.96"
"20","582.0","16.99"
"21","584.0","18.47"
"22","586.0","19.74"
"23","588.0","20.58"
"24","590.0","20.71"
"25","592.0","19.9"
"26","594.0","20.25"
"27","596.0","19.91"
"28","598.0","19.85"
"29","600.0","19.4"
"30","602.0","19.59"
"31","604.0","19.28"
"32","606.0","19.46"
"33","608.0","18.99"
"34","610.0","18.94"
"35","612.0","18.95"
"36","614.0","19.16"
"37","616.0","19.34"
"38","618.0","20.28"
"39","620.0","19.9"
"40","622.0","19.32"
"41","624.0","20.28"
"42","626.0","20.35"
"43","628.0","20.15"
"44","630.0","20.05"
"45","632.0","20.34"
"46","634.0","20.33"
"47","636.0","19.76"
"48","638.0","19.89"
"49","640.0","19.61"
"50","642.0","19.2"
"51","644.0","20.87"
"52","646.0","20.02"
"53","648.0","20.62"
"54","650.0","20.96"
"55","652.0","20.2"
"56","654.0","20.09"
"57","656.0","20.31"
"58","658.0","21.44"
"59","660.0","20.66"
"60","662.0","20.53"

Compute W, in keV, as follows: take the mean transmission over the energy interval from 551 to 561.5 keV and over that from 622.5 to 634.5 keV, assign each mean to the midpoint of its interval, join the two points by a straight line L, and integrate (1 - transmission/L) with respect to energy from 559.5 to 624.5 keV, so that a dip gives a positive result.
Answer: 7.6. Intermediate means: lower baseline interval 22.3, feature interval 18.8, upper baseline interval 20.2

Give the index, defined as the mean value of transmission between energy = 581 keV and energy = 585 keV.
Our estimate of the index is 17.7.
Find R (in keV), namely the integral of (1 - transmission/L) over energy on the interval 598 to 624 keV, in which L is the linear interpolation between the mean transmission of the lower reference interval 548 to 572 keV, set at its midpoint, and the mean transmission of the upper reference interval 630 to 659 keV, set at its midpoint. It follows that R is 1.3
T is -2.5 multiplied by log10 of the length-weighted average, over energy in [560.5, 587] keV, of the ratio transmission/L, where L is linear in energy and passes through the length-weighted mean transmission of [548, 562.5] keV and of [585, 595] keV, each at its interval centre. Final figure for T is 0.22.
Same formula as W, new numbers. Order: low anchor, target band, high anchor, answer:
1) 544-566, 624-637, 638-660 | 0.31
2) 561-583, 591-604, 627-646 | -1.18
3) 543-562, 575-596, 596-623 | 2.54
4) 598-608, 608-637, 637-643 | -0.40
